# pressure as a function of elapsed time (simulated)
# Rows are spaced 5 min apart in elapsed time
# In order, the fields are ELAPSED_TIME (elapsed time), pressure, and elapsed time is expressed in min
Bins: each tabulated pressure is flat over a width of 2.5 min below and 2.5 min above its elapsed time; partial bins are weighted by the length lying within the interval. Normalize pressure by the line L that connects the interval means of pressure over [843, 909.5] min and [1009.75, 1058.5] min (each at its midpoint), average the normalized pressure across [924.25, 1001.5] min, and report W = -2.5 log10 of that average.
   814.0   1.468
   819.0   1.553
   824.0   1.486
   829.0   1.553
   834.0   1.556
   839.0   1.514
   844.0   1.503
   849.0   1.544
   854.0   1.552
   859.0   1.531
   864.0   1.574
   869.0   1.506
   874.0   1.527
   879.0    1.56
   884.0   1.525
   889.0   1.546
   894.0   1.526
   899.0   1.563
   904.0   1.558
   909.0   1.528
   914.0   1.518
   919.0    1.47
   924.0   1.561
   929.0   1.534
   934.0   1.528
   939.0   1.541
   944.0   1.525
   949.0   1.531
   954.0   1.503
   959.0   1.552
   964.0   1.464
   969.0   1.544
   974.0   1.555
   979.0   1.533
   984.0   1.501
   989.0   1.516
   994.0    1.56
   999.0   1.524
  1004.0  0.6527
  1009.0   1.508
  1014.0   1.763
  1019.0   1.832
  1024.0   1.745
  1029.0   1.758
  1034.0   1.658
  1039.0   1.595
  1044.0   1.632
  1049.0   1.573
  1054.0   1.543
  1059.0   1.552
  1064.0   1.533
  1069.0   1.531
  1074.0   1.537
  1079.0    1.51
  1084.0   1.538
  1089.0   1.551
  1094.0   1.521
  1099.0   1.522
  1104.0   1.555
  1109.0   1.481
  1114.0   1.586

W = 0.06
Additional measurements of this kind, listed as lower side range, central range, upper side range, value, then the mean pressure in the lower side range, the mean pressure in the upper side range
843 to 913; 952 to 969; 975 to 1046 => 0.03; 1.54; 1.55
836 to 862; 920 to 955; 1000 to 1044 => 0.01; 1.53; 1.57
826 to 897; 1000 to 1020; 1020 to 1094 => 0.12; 1.54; 1.59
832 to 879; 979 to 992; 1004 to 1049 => 0.06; 1.54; 1.62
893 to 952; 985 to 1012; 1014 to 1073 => 0.17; 1.53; 1.64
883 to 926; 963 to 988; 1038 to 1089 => 0.01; 1.53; 1.55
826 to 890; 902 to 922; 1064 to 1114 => 0.01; 1.54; 1.53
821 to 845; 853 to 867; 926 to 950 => -0.02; 1.52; 1.53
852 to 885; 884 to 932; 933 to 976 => 0.00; 1.54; 1.53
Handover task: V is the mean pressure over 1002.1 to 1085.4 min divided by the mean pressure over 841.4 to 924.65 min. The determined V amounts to 1.02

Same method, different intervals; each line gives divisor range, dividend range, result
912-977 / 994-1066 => 1.02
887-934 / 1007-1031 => 1.12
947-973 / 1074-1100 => 1.01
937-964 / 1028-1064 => 1.05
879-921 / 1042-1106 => 1.01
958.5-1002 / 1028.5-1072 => 1.05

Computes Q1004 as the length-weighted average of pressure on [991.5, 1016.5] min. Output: 1.4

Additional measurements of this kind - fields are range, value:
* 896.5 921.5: 1.53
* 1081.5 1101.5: 1.53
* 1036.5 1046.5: 1.61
